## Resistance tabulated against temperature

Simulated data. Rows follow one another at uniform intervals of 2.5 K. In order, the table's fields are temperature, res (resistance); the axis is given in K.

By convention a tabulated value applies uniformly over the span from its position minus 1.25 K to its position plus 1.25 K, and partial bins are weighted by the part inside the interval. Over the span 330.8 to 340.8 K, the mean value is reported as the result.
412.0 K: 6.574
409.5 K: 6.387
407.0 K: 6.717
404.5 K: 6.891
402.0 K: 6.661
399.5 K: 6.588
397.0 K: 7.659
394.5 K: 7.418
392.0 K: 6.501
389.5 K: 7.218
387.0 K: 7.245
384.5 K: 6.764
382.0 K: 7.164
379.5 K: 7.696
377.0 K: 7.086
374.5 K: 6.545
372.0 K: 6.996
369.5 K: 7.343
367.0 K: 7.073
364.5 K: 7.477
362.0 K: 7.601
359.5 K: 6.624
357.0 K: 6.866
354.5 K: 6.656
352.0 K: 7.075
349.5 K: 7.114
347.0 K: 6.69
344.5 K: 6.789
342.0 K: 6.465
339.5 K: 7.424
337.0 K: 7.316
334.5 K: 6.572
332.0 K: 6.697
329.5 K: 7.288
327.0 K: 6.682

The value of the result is 7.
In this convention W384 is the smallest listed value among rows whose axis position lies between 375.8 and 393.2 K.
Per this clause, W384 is 6.501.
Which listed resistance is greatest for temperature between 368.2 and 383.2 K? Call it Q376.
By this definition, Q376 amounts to 7.696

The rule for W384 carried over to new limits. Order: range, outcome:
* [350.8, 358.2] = 6.656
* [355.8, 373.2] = 6.624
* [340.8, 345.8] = 6.465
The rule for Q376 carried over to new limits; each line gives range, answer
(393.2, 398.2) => 7.659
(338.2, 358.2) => 7.424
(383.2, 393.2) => 7.245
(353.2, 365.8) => 7.601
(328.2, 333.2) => 7.288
